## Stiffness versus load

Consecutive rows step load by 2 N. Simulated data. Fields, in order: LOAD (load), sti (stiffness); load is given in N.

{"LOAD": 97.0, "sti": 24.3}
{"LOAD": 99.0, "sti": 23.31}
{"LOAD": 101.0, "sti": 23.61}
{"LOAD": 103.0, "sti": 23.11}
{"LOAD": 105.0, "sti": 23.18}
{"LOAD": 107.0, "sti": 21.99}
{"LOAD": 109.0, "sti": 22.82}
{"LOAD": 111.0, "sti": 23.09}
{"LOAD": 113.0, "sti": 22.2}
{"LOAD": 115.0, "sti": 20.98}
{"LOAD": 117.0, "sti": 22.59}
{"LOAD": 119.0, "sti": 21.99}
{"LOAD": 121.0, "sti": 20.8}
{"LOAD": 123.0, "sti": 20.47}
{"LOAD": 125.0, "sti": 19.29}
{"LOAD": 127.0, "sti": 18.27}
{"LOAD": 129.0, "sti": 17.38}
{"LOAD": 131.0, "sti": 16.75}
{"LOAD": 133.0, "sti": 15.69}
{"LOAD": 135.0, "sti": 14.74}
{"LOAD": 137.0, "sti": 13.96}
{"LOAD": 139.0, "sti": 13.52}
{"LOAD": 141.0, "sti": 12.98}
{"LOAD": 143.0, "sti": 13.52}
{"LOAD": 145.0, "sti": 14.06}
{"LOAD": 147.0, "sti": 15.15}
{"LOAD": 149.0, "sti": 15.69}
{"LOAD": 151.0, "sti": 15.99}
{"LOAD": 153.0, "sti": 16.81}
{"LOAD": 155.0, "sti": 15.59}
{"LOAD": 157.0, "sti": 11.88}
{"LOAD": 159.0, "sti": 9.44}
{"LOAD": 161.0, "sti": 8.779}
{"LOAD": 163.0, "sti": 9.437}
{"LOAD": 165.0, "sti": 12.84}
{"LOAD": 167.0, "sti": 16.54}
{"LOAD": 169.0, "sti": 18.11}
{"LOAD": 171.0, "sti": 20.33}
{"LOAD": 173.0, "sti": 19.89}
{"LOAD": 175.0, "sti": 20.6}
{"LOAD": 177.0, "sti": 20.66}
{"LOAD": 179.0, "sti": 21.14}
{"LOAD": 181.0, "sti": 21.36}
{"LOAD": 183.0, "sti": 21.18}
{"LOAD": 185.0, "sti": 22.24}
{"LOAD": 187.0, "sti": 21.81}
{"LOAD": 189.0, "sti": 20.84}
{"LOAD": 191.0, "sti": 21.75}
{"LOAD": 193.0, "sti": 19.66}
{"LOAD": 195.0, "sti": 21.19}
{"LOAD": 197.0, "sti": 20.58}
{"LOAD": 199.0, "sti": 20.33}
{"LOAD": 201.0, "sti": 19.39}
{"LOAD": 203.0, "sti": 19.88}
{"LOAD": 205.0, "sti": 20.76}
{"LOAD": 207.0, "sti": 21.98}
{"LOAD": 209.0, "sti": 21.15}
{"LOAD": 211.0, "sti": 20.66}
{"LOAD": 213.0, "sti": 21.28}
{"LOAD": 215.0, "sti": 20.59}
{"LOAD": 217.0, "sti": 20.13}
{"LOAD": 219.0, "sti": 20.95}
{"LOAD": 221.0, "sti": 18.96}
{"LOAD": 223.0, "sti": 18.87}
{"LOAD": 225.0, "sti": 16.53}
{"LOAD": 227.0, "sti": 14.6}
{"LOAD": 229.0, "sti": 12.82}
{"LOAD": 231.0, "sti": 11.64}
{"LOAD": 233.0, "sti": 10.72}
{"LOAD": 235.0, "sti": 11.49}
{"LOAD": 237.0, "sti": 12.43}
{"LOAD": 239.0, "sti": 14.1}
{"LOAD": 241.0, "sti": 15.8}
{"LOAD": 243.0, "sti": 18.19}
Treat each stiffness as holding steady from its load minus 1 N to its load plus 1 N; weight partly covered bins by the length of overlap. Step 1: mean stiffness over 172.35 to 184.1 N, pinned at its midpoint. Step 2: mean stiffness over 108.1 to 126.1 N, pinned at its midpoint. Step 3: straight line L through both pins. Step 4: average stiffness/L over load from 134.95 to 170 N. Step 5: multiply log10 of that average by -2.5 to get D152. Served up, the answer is 0.46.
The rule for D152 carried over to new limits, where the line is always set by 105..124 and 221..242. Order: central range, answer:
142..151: 0.319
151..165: 0.474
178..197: -0.235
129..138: 0.313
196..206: -0.241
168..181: -0.130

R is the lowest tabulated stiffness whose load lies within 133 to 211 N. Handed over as 8.779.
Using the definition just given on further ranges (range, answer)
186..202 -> 19.39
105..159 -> 9.44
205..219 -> 20.13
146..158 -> 11.88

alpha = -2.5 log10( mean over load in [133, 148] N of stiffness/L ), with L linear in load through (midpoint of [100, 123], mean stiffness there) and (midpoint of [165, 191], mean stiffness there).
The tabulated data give 0.45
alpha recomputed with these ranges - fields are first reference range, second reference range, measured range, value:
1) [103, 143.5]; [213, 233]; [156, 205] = -0.031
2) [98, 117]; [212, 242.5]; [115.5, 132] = 0.109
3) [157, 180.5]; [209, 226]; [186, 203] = -0.146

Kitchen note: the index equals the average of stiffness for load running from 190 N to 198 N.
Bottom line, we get 20.8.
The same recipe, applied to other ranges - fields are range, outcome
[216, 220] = 20.5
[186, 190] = 21.3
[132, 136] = 15.2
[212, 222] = 20.4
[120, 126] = 20.2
